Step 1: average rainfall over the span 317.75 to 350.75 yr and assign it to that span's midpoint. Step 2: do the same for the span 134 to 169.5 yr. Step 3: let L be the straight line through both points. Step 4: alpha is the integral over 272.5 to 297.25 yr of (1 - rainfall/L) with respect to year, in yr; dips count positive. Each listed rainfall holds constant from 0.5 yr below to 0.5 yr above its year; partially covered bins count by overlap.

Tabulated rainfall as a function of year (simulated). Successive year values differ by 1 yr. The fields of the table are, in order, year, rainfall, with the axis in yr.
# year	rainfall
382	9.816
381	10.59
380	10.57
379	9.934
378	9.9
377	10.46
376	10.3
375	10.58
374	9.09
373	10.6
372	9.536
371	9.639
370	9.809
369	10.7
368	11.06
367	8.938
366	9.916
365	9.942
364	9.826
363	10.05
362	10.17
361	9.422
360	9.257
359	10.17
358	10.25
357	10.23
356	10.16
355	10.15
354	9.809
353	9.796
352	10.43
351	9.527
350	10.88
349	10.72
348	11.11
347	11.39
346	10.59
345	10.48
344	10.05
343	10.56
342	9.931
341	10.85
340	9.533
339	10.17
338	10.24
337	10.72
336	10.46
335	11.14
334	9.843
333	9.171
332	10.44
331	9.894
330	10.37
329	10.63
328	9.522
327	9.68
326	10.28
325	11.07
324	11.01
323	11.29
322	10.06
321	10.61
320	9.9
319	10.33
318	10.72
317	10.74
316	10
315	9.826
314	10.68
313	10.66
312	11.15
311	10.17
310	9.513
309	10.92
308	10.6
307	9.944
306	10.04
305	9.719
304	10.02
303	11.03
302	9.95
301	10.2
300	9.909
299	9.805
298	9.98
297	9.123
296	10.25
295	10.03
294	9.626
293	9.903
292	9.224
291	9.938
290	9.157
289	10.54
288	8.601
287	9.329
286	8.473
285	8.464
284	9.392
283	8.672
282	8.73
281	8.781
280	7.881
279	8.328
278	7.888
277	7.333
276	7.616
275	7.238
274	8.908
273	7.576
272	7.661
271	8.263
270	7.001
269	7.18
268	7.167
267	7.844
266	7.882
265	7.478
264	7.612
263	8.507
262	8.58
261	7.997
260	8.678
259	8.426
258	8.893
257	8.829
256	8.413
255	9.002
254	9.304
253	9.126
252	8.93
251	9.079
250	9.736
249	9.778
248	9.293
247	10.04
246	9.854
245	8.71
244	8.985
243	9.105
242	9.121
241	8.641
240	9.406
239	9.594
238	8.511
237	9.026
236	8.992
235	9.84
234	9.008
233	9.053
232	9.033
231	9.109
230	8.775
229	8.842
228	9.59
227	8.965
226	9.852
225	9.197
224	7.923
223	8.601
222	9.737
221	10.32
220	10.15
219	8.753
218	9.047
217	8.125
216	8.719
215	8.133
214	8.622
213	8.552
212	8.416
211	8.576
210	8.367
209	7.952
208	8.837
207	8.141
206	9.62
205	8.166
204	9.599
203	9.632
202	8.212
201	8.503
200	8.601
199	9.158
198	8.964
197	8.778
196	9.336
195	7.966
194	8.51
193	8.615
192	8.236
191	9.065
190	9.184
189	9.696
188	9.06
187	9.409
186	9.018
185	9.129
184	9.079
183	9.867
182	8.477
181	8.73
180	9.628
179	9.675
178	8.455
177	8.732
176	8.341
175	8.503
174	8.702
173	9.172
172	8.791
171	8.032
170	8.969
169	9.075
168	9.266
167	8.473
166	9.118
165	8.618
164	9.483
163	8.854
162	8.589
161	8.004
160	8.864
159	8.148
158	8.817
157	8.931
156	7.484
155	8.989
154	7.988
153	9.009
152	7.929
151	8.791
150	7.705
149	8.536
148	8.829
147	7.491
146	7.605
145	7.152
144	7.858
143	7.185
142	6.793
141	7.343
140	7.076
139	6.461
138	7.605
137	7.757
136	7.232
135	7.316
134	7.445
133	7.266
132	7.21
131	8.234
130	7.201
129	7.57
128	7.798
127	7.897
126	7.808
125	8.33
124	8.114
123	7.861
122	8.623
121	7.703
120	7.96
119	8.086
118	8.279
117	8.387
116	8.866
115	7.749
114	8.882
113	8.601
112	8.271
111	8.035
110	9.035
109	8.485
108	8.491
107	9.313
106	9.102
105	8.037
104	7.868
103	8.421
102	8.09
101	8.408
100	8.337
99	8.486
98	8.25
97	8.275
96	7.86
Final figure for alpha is 2.4 yr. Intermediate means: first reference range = 8.12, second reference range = 10.4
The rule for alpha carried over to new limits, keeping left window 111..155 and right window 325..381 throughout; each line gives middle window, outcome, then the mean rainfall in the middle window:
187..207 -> -0.8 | 8.88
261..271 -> 1.6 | 7.74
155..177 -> -1.3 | 8.69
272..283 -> 1.6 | 8.04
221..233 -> -0.3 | 9.11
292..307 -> -0.5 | 9.94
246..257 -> -0.2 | 9.28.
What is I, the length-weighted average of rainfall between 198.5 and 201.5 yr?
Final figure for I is 8.75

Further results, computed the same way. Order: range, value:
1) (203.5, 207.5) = 8.88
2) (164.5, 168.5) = 8.87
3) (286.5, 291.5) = 9.51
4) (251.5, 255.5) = 9.09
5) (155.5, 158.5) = 8.41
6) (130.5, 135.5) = 7.49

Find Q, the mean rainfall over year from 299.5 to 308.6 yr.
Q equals 10.2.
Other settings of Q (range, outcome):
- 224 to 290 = 8.7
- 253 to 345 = 9.44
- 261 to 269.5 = 7.79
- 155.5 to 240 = 8.88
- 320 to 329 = 10.4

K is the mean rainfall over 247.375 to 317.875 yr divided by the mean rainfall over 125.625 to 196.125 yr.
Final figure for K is 1.1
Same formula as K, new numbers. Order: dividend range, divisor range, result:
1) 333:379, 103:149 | 1.28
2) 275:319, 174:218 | 1.09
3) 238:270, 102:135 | 1.07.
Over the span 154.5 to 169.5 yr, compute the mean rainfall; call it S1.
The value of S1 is 8.71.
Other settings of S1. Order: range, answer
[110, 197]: 8.34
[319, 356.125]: 10.3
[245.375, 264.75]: 8.93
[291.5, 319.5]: 10.1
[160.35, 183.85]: 8.85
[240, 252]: 9.29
